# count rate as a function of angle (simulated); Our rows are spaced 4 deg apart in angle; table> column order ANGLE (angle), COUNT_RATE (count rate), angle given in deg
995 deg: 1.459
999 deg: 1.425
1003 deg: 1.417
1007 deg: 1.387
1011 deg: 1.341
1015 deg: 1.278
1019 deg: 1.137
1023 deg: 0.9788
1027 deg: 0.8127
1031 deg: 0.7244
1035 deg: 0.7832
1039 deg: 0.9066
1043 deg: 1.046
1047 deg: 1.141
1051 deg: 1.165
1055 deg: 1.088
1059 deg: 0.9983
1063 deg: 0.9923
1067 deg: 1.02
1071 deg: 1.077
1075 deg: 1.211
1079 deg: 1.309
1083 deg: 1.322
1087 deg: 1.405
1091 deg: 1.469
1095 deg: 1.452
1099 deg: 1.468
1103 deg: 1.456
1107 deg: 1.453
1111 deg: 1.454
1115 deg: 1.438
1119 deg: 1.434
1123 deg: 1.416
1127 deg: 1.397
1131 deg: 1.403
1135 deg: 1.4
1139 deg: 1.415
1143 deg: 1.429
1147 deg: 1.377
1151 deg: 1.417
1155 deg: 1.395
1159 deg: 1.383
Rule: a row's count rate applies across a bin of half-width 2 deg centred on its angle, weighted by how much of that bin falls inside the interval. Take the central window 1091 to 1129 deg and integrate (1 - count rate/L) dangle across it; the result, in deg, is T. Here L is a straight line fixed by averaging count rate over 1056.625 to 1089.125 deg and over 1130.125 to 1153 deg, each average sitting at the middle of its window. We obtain -4.3 deg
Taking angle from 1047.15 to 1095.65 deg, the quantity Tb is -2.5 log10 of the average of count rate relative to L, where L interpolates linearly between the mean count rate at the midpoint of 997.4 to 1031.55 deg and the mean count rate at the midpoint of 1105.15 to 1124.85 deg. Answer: 0.11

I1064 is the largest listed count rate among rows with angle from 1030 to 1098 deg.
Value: 1.469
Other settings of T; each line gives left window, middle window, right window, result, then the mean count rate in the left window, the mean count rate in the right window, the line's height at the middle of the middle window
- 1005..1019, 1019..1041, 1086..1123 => 7.7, 1.31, 1.45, 1.33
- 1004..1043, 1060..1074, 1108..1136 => 2.0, 1.05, 1.42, 1.21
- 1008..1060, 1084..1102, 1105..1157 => -2.5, 1.04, 1.42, 1.27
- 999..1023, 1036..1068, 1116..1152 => 7.1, 1.29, 1.41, 1.33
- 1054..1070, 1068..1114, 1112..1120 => -4.3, 1.02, 1.44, 1.25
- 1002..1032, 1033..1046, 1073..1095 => 3.0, 1.14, 1.35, 1.21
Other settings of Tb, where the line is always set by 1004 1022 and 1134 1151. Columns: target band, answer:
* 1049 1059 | 0.20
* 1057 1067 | 0.31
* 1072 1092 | 0.02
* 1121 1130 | -0.01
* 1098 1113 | -0.07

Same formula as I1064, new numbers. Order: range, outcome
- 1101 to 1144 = 1.456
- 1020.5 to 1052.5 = 1.165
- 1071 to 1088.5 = 1.405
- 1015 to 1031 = 1.278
